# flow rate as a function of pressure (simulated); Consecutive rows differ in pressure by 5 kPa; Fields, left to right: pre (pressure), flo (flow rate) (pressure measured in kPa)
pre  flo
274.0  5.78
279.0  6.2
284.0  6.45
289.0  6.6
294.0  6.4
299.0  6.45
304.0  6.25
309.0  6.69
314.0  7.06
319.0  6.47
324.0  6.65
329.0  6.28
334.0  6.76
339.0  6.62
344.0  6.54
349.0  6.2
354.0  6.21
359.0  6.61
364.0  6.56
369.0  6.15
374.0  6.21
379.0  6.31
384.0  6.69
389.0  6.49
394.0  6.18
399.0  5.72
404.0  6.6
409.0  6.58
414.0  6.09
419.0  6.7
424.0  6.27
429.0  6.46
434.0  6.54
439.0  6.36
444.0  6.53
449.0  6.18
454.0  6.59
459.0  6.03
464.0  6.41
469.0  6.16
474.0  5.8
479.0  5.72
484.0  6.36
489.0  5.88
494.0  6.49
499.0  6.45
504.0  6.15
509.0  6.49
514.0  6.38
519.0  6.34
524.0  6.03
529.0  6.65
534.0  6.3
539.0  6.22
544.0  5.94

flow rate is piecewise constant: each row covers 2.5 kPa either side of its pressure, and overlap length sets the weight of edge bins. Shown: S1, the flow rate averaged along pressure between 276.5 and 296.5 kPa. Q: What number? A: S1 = 6.41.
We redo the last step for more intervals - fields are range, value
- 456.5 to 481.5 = 6.02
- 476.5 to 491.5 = 5.99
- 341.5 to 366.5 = 6.42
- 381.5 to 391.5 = 6.59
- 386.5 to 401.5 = 6.13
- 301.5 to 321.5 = 6.62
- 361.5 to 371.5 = 6.35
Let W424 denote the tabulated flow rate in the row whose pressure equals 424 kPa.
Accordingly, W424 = 6.27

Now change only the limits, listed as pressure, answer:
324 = 6.65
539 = 6.22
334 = 6.76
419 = 6.7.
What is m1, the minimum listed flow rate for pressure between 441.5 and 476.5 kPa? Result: 5.8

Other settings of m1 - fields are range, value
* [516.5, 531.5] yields 6.03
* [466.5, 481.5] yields 5.72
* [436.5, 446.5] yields 6.36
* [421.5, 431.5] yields 6.27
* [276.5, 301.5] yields 6.2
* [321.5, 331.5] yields 6.28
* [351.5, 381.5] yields 6.15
